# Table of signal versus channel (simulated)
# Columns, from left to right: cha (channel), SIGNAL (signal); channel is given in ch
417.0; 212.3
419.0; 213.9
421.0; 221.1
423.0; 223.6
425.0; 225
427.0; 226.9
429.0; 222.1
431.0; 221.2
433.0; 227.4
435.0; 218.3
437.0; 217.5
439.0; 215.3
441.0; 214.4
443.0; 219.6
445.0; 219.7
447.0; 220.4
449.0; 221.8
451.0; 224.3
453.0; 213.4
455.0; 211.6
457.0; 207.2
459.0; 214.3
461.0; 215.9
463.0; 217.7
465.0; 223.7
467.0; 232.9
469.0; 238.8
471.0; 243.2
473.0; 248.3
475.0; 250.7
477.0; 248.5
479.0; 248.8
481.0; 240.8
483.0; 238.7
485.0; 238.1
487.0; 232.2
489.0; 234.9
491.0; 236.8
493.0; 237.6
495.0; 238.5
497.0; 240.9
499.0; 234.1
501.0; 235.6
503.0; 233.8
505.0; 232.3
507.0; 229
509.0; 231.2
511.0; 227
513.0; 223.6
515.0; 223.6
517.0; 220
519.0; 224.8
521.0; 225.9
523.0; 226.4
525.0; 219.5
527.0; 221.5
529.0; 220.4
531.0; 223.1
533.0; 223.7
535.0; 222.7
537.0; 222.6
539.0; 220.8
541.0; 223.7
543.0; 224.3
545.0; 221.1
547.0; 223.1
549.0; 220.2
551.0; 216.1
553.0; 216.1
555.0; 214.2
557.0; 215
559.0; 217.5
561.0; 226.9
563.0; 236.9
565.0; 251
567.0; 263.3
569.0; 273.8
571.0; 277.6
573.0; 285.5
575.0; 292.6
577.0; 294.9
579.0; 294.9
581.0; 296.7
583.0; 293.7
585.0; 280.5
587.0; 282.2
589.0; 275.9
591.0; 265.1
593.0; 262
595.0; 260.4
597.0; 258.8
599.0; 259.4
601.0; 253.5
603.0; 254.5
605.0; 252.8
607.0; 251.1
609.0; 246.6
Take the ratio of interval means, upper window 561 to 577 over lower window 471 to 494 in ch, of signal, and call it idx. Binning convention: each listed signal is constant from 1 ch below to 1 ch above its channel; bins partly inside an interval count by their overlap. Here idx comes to 1.11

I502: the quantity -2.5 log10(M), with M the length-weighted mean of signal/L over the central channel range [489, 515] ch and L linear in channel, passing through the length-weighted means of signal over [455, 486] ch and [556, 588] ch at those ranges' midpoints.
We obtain 0.05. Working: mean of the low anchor 233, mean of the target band 233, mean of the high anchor 268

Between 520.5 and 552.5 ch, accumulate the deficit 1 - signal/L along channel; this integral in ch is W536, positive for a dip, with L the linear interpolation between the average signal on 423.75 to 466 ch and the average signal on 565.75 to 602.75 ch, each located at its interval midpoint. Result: 4.3 ch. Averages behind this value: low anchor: 219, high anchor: 276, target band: 222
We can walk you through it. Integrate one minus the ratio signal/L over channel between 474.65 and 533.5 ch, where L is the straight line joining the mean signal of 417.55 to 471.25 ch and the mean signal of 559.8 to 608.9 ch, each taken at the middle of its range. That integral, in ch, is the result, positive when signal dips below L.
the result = 2.10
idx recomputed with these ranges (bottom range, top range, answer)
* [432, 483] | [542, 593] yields 1.12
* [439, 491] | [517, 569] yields 0.99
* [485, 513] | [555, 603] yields 1.13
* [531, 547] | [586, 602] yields 1.19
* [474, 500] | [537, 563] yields 0.92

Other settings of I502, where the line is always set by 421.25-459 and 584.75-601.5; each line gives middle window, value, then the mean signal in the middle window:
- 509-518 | 0.081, 224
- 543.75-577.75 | 0.057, 243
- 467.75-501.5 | -0.035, 240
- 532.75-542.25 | 0.122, 223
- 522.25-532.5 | 0.111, 222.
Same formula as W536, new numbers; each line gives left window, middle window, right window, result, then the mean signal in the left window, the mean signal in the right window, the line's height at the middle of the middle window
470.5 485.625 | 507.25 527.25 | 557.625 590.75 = 2.4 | 245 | 271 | 255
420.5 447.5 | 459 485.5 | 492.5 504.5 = -0.7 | 221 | 237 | 230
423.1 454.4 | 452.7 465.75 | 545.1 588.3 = 0.7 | 220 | 255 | 226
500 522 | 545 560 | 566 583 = 2.7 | 228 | 285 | 265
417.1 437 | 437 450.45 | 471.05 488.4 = 0.6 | 221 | 243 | 228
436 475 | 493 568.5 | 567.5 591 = 9.5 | 223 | 285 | 261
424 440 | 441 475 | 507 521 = -0.1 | 222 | 225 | 223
